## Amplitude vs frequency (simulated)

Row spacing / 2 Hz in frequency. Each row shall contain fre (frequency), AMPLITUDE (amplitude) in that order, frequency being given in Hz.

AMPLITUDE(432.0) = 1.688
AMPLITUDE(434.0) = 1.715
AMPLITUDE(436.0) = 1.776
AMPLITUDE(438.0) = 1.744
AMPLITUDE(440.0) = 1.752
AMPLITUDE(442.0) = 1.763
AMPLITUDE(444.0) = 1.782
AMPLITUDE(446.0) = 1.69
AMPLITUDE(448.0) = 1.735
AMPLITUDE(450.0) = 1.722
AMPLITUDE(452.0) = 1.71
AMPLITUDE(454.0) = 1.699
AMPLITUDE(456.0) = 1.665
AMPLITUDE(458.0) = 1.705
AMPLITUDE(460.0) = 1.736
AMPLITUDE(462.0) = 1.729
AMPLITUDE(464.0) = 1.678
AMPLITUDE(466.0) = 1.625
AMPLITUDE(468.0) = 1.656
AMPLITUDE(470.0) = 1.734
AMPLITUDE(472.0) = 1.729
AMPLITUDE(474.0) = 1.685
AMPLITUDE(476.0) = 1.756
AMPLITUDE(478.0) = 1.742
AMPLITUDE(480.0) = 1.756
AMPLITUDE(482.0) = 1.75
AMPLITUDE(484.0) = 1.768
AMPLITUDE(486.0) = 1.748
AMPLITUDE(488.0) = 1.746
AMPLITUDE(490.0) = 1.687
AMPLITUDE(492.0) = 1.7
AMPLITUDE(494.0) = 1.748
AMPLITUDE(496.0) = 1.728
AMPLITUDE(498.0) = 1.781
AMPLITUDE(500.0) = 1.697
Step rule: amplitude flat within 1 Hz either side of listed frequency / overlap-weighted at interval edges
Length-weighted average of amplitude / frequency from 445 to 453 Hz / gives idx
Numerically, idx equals 1.71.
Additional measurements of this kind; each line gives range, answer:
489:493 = 1.69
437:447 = 1.75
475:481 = 1.75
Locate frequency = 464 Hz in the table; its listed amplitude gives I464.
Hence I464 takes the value 1.678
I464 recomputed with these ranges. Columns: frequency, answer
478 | 1.742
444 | 1.782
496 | 1.728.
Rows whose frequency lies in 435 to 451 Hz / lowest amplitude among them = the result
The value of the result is 1.69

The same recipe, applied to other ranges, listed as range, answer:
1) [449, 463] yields 1.665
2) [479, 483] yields 1.75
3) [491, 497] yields 1.7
